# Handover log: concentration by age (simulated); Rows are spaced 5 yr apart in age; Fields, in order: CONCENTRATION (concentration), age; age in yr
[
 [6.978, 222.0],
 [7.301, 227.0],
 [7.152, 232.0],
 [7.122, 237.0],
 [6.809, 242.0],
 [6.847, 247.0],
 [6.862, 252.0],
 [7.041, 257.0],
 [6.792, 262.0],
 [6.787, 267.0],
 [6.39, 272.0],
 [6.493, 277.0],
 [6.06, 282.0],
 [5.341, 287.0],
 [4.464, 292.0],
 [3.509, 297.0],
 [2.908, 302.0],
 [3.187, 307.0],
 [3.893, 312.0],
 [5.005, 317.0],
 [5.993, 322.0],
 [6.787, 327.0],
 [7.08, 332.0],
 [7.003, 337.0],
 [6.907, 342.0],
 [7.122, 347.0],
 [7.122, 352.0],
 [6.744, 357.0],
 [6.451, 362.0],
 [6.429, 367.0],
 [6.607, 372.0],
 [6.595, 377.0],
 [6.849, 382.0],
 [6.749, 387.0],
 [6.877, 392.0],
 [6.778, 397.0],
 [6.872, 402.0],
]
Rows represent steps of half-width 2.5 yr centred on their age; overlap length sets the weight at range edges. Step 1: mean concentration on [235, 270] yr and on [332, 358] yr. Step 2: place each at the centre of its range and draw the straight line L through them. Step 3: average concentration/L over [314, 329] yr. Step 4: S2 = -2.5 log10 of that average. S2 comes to 0.19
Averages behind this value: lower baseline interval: 6.88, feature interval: 5.83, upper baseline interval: 7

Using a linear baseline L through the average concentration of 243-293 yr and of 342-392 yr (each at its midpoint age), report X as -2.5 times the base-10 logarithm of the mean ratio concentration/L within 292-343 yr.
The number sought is 0.27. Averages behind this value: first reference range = 6.38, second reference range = 6.76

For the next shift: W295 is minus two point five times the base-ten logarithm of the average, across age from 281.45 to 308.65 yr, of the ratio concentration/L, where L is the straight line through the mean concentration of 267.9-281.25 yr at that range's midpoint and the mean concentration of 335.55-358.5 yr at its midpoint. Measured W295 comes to 0.50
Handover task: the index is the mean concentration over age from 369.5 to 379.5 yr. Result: 6.6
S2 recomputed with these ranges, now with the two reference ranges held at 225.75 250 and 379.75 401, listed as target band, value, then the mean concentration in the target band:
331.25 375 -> 0.01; 6.82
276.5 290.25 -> 0.20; 5.81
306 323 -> 0.47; 4.51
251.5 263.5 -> 0.01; 6.91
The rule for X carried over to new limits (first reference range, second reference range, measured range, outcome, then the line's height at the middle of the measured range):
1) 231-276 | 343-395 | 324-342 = -0.02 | 6.79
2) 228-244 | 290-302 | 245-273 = -0.18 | 5.79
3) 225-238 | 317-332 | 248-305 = 0.19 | 6.75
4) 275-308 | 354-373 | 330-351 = -0.18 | 5.94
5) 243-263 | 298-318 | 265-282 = -0.15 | 5.68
